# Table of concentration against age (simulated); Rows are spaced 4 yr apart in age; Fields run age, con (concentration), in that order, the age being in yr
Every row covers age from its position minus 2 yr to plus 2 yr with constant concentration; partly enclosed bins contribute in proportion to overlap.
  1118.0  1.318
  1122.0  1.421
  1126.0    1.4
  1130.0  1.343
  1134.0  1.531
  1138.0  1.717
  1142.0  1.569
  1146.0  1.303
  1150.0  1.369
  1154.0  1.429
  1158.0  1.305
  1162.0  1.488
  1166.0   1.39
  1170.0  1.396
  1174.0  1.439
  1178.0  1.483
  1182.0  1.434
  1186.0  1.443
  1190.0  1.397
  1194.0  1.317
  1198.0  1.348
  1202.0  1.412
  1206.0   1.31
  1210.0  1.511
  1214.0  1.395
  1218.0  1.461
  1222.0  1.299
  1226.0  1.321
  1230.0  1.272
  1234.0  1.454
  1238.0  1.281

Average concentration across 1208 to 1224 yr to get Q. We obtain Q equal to 1.42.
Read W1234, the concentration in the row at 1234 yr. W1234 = 1.454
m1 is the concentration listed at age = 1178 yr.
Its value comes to 1.483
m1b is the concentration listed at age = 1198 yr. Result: 1.348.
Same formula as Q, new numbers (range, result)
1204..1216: 1.41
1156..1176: 1.4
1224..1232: 1.3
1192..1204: 1.36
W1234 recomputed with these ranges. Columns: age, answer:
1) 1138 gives 1.717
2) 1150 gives 1.369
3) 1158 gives 1.305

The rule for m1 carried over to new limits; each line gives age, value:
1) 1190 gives 1.397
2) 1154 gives 1.429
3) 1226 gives 1.321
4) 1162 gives 1.488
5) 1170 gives 1.396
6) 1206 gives 1.31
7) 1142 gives 1.569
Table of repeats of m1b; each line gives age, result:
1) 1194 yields 1.317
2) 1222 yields 1.299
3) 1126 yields 1.4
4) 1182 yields 1.434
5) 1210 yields 1.511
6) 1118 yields 1.318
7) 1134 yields 1.531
